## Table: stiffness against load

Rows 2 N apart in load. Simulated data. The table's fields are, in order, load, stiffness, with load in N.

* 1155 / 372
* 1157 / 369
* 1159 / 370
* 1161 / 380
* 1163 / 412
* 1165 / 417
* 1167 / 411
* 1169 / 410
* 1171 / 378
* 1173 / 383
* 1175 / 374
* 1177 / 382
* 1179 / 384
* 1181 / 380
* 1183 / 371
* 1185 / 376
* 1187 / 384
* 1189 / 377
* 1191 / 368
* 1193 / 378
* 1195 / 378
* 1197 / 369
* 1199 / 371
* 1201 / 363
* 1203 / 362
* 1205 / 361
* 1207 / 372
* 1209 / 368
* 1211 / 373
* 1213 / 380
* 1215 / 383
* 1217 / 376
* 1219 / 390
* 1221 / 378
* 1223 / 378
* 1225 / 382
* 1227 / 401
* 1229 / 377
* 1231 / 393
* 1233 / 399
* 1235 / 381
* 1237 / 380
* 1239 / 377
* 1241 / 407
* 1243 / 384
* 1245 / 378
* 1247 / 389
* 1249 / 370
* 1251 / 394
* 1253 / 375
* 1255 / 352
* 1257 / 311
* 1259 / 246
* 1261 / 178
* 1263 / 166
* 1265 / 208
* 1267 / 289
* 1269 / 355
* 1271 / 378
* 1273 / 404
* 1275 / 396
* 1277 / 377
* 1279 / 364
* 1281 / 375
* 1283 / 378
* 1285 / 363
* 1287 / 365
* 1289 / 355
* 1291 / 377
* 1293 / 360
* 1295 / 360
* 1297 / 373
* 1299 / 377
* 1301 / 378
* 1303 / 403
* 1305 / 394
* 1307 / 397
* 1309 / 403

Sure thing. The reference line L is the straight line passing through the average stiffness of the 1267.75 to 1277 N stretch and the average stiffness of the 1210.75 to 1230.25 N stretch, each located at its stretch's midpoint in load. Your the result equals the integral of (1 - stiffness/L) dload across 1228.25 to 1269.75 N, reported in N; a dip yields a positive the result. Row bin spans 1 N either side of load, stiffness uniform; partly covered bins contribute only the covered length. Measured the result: 4.7 N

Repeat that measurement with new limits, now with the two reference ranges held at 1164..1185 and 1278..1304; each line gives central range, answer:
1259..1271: 4.0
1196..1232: 0.6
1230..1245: -0.3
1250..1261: 1.6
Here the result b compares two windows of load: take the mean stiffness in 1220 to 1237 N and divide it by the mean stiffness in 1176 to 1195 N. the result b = 1.0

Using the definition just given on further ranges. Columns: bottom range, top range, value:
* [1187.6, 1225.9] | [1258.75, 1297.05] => 0.89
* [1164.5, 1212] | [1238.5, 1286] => 0.90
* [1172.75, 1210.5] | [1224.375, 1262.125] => 0.97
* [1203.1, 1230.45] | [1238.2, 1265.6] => 0.86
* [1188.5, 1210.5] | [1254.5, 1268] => 0.67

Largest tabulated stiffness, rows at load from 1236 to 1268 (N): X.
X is 407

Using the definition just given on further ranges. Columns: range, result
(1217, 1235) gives 401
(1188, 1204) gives 378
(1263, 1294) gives 404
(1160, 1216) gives 417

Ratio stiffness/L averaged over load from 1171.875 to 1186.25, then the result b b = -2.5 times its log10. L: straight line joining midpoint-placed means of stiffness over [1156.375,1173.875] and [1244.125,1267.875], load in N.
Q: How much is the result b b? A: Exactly 0.00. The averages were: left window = 393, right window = 304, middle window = 379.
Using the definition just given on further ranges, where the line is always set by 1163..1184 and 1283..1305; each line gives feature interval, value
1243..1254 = -0.01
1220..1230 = 0.00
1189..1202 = 0.04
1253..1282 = 0.19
